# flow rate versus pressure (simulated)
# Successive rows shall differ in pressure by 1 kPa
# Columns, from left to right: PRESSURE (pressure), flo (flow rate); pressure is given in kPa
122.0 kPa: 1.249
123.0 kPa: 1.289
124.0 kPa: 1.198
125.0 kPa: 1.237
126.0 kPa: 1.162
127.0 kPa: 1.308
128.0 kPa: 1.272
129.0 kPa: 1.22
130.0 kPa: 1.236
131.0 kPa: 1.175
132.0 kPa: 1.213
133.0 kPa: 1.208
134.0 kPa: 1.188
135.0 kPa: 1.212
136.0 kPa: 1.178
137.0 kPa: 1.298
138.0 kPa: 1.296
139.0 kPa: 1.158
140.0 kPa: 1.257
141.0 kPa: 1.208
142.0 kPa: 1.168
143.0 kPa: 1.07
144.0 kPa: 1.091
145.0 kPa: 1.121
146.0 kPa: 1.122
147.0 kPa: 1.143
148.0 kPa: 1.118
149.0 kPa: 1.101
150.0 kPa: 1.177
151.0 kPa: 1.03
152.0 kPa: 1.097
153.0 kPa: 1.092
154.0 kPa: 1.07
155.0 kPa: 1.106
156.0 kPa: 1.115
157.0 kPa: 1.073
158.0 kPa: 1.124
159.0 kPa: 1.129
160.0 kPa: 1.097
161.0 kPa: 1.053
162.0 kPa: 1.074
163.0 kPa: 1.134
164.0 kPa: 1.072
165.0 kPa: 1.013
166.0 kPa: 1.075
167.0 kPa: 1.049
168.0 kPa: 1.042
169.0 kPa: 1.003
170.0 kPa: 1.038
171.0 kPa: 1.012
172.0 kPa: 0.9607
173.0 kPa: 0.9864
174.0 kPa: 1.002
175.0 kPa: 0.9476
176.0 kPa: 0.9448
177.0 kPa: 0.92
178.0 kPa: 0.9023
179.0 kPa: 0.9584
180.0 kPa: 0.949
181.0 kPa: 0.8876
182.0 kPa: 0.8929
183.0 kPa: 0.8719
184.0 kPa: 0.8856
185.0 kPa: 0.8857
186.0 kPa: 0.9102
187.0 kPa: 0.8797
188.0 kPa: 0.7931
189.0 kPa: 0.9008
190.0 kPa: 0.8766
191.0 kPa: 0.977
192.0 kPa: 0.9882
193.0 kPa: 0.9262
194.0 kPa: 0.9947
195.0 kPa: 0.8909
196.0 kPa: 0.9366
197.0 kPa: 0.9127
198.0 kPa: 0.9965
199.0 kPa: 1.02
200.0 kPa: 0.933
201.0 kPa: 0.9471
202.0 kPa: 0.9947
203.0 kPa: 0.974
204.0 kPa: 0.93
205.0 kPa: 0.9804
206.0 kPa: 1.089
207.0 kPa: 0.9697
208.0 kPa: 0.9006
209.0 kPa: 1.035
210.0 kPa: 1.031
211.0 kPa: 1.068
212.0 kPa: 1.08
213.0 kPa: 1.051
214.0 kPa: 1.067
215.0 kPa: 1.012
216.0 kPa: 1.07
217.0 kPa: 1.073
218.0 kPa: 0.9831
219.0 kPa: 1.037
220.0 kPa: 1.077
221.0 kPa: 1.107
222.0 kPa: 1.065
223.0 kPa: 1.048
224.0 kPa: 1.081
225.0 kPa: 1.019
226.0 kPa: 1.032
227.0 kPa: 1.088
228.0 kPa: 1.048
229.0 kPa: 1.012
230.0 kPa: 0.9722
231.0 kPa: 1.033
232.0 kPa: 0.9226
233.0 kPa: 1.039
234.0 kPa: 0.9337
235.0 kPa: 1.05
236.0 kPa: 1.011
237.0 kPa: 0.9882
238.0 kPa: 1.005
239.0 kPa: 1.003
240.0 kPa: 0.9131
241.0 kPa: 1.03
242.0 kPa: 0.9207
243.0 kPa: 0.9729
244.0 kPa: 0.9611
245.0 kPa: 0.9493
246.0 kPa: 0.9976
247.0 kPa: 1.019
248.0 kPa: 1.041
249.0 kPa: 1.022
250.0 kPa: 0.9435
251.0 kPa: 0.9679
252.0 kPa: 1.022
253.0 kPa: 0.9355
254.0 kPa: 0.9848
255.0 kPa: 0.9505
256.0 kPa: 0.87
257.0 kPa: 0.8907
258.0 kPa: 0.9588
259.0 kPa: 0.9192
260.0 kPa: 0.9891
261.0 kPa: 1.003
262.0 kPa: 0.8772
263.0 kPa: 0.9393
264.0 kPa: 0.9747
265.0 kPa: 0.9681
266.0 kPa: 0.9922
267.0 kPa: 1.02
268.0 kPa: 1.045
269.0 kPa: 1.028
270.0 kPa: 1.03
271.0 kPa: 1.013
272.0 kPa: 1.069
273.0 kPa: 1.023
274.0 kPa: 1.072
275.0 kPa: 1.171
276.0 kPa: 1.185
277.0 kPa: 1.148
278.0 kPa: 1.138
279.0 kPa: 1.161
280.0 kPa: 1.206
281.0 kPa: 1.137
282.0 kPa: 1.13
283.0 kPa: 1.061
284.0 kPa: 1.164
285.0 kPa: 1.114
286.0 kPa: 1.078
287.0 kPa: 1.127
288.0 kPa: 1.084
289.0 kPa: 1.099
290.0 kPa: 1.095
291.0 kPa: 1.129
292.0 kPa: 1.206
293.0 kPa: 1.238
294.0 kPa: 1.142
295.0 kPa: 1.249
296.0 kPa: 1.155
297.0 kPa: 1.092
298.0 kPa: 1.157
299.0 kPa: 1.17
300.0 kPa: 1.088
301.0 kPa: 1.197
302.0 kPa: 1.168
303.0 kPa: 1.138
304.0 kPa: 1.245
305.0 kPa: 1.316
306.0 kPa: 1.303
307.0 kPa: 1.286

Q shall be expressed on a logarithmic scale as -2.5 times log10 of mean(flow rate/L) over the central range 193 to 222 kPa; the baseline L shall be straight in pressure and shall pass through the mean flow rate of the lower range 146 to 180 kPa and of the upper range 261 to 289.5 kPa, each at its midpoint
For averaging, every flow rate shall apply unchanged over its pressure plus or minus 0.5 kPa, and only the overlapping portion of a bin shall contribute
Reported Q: 0.06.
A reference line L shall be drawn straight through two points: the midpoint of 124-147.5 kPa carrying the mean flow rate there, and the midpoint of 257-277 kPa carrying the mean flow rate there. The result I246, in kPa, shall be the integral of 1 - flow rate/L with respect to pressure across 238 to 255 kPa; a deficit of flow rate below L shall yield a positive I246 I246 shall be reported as 1.0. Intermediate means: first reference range 1.2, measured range 0.98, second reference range 1.01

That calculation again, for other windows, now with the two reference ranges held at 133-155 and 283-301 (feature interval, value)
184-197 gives 2.7 kPa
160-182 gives 2.9 kPa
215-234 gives 1.8 kPa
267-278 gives 0.6 kPa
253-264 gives 2.0 kPa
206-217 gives 1.1 kPa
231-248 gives 2.4 kPa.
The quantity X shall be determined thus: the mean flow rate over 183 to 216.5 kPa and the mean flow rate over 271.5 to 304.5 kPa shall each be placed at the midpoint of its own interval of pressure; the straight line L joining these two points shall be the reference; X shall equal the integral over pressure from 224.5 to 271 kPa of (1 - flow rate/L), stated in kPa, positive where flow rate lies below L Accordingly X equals 3.28 kPa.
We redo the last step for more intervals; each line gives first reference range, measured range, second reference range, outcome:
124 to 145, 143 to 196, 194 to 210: 3.7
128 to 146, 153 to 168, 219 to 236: 0.9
